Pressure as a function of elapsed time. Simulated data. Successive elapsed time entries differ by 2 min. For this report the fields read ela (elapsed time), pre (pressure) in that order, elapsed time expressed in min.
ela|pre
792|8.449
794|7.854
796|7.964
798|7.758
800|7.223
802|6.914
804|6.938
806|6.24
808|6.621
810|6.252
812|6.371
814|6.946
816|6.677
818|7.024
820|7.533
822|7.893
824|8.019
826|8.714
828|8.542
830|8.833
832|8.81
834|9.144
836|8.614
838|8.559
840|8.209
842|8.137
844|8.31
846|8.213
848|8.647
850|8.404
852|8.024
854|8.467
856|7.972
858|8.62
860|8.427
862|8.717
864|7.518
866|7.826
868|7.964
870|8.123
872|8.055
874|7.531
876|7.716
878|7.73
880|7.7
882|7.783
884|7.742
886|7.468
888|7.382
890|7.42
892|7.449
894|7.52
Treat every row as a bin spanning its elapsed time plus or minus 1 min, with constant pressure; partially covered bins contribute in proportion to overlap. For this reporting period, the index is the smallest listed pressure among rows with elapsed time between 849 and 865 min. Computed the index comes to 7.518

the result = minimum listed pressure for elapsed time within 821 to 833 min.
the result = 7.893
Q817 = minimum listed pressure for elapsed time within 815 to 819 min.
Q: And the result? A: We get 6.677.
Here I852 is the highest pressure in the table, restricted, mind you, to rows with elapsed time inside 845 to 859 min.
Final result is 8.647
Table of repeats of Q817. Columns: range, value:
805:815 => 6.24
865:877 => 7.531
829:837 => 8.614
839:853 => 8.024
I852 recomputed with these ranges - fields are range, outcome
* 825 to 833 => 8.833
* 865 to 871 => 8.123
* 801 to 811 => 6.938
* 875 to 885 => 7.783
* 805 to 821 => 7.533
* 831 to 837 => 9.144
